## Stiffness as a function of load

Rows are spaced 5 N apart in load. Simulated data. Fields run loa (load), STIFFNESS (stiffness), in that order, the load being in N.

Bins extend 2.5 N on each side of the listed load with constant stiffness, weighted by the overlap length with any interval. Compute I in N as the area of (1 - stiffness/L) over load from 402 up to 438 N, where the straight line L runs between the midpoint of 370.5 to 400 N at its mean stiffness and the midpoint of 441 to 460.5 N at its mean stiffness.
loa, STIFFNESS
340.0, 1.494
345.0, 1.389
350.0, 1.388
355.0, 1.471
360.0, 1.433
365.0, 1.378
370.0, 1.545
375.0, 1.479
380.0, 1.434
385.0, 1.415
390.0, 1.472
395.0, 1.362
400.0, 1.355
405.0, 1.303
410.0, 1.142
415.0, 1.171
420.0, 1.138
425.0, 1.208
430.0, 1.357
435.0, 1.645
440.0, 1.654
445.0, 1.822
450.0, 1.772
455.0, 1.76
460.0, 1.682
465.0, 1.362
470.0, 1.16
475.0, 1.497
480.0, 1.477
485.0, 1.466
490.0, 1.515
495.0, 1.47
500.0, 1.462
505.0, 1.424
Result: 7.2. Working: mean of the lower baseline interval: 1.43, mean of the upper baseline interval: 1.76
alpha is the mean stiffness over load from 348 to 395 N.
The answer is 1.44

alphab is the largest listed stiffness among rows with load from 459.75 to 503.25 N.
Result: 1.682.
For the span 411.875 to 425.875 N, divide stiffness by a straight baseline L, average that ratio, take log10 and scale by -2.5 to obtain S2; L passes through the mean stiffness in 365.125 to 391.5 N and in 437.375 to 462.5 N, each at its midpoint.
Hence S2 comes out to 0.35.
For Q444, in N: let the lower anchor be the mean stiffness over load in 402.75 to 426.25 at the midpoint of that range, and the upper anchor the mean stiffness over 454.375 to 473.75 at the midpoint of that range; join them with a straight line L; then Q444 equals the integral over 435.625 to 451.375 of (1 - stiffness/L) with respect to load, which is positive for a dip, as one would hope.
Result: -4.5 N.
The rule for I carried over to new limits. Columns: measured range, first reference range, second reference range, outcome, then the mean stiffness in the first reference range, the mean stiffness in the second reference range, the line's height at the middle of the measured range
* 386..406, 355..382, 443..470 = 1.7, 1.46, 1.63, 1.51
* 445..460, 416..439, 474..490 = -3.7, 1.35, 1.48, 1.41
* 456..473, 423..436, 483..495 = 0.1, 1.38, 1.49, 1.44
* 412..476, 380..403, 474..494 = -1.1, 1.4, 1.49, 1.45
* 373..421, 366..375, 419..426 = 0.1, 1.5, 1.17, 1.33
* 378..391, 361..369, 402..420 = -1.1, 1.42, 1.2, 1.33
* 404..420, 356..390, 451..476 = 3.1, 1.45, 1.51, 1.48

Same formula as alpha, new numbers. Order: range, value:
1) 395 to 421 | 1.24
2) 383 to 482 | 1.44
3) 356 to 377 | 1.46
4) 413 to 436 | 1.28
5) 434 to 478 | 1.59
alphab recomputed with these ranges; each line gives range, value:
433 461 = 1.822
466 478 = 1.497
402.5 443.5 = 1.654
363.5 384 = 1.545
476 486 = 1.477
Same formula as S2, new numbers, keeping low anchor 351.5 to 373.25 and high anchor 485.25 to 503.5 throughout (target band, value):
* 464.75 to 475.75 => 0.127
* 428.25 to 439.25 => -0.050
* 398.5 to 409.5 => 0.133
